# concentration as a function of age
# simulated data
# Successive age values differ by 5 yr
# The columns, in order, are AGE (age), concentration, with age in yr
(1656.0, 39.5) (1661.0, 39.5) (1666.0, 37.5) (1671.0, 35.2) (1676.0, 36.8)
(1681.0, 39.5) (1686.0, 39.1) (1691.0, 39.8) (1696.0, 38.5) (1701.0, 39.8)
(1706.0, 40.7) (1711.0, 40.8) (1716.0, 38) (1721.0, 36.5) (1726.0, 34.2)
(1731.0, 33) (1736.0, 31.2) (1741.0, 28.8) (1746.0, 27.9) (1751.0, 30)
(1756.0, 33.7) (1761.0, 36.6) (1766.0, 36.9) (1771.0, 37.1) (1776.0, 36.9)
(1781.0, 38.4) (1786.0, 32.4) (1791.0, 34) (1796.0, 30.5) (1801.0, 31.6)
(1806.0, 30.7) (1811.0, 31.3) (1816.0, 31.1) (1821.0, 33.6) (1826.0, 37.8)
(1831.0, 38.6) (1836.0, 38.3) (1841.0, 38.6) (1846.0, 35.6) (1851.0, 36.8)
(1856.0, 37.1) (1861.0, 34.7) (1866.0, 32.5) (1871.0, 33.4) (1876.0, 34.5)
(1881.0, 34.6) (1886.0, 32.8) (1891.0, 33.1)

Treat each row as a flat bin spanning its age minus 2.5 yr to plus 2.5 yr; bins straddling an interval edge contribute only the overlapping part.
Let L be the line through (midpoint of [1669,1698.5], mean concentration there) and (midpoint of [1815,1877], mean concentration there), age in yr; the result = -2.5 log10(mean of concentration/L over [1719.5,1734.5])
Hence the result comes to 0.10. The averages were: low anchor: 38.2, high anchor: 35.7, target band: 34.2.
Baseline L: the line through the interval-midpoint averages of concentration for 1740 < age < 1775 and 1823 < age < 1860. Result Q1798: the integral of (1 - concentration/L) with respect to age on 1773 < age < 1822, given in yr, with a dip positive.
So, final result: 3.0 yr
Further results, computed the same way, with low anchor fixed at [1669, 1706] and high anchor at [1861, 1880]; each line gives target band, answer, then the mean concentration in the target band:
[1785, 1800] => 1.50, 32.2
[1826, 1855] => -2.57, 37.6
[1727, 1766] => 5.23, 32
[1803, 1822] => 2.01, 31.5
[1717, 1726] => 0.38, 36.1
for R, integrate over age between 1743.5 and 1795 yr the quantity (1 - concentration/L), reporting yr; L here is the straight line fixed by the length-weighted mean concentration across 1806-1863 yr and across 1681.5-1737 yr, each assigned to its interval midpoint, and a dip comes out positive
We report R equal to 3.32 yr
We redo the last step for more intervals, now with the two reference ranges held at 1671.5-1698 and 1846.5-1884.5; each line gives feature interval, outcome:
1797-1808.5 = 1.6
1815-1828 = 0.5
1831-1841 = -0.9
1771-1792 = 0.5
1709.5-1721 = -0.2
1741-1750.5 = 2.2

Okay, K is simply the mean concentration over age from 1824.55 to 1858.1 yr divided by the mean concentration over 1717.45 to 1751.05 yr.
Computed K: 1.2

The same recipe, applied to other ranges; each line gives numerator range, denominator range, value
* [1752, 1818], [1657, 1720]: 0.87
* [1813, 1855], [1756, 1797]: 1.02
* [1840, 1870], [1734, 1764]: 1.13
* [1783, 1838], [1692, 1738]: 0.91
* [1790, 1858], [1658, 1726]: 0.90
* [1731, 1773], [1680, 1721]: 0.83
